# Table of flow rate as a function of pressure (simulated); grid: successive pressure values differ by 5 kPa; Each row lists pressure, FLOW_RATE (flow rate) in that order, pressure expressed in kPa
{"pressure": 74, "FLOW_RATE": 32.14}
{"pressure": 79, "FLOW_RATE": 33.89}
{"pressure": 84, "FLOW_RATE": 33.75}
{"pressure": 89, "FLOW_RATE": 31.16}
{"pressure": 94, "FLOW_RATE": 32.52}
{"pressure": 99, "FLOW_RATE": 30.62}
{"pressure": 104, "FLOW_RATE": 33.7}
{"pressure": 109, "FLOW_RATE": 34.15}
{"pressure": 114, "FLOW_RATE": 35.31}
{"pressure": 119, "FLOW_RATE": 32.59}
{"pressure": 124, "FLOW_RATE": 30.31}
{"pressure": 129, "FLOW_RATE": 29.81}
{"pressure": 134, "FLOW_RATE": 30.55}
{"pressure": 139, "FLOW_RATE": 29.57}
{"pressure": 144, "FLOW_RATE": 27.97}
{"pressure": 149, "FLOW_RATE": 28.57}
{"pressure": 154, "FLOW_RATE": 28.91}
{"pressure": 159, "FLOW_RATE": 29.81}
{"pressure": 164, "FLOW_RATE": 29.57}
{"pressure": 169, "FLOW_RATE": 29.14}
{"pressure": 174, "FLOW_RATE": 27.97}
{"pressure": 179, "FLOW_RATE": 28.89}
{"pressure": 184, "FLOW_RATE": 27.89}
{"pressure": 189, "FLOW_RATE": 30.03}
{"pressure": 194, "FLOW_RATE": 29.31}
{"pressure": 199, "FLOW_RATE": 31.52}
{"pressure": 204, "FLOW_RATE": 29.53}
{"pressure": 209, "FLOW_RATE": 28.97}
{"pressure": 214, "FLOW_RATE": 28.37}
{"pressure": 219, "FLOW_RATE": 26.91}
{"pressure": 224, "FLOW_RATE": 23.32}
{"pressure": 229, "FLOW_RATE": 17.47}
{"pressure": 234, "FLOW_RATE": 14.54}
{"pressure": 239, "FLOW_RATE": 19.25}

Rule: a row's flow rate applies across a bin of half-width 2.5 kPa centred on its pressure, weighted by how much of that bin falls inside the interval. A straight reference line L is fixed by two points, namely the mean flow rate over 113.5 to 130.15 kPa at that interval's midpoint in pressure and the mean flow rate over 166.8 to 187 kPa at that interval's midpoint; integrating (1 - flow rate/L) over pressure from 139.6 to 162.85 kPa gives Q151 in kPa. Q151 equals 0.9 kPa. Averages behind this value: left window 31.8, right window 28.5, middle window 28.9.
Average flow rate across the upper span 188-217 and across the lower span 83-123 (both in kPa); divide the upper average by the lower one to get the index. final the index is 0.90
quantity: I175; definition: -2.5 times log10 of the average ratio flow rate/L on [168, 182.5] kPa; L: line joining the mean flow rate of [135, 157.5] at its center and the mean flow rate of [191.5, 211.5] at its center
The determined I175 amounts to 0.03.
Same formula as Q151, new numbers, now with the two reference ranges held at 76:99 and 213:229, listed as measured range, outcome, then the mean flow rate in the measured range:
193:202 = -1.6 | 30.5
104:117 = -1.3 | 34.4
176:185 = -0.5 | 28.5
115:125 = -0.5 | 32.2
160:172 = -0.6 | 29.4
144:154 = 0.1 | 28.5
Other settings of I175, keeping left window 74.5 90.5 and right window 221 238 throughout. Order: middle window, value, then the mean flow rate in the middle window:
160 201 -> -0.243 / 29.3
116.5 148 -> -0.071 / 30.1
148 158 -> -0.110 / 28.9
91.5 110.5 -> -0.053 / 32.7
